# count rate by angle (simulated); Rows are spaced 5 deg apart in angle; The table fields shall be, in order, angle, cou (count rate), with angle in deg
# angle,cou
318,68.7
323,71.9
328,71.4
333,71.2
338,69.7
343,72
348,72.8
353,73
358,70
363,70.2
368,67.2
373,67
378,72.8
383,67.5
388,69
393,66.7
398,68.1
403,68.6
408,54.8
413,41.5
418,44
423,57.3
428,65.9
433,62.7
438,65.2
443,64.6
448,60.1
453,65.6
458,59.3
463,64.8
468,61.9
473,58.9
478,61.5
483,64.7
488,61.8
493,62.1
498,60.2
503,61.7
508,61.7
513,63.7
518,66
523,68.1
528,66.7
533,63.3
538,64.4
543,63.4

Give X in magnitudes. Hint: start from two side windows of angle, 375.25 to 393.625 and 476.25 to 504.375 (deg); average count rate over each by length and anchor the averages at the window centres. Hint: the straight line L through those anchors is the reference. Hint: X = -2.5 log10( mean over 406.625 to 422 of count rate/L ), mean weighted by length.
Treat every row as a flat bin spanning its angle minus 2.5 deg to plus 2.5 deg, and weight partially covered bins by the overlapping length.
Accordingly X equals 0.38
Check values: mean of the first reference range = 69.2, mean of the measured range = 47.2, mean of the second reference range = 62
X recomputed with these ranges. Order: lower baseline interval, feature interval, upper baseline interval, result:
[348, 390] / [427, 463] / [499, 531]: 0.06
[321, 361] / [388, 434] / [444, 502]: 0.12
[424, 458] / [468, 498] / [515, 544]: 0.05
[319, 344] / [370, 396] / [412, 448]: -0.07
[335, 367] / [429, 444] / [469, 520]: 0.02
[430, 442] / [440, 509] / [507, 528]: 0.04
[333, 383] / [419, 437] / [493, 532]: 0.11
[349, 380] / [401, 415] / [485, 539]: 0.23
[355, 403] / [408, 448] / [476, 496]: 0.15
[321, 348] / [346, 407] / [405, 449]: -0.07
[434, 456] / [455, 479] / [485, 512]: 0.03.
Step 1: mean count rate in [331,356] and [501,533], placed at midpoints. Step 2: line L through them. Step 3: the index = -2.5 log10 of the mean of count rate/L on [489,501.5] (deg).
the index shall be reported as 0.07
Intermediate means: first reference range 71.7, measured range 61.3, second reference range 64.6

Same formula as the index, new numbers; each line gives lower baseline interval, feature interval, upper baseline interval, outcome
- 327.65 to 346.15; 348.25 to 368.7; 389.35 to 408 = -0.02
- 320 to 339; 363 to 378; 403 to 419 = -0.13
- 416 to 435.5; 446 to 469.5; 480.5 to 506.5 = -0.05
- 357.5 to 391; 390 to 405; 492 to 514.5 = 0.00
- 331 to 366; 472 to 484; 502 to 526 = 0.07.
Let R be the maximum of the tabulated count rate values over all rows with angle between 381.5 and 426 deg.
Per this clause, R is 69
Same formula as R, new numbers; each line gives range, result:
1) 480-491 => 64.7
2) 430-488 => 65.6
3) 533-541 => 64.4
